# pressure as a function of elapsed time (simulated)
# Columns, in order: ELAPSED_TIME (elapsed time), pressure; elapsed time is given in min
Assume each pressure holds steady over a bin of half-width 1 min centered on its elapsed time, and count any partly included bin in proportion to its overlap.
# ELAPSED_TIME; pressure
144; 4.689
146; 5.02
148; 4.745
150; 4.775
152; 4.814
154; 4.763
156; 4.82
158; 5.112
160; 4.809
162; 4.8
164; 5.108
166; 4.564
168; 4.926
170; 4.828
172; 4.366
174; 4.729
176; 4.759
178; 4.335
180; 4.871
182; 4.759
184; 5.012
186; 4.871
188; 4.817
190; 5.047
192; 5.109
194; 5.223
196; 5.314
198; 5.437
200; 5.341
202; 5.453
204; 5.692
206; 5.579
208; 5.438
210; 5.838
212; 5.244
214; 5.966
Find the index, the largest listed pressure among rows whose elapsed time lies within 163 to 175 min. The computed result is 5.108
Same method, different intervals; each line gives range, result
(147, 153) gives 4.814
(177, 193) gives 5.109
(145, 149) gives 5.02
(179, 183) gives 4.871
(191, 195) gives 5.223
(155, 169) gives 5.112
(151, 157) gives 4.82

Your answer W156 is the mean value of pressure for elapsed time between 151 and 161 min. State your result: 4.86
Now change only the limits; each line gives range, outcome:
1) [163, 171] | 4.86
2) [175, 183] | 4.68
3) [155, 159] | 4.97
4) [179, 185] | 4.88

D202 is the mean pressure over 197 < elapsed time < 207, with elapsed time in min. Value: 5.5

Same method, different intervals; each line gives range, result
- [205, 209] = 5.51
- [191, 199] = 5.27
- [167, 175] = 4.71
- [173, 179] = 4.61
